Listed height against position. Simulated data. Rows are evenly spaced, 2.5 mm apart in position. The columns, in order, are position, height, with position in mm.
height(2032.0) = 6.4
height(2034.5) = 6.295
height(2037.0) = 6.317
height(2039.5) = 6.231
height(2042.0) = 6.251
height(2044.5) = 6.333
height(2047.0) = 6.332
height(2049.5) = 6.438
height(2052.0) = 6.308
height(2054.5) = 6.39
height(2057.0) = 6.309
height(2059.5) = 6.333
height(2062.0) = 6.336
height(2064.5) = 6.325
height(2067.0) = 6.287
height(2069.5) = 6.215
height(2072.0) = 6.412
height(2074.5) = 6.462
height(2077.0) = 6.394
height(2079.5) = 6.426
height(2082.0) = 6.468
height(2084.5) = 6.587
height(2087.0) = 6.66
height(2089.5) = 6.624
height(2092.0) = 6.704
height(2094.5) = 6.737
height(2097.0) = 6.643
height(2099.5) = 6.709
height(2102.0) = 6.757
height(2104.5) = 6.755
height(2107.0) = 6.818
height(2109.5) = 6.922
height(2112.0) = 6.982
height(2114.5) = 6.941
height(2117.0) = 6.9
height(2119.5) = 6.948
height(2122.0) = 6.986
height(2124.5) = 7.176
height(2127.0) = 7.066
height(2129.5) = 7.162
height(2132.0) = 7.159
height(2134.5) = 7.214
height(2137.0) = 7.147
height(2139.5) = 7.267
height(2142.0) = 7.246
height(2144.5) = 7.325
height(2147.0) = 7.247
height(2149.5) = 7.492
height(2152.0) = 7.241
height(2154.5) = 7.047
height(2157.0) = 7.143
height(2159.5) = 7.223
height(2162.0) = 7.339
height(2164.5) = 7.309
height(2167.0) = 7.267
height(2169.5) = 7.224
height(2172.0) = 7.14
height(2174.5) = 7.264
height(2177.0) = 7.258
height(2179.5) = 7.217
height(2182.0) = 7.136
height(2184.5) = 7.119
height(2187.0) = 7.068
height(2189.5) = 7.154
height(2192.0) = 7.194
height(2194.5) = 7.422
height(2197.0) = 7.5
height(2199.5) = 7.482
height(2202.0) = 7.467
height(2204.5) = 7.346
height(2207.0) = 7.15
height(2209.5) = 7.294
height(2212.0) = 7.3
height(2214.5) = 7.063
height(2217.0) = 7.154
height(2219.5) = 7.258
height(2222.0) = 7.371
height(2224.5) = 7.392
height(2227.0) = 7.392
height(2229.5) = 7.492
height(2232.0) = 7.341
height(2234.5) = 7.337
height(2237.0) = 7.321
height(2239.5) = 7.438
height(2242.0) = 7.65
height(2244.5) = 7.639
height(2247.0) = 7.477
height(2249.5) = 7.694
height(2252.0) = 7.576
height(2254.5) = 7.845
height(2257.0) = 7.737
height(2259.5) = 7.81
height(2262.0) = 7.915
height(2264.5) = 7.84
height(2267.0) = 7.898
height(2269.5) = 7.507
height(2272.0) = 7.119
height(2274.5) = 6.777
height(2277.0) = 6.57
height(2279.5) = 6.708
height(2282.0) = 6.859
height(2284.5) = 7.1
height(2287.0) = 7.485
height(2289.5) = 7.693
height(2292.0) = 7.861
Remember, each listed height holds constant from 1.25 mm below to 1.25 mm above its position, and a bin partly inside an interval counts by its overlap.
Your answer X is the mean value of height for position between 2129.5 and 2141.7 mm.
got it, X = 7.2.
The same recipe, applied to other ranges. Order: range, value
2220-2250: 7.45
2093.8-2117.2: 6.81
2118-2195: 7.2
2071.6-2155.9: 6.91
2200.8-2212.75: 7.31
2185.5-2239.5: 7.31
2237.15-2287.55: 7.43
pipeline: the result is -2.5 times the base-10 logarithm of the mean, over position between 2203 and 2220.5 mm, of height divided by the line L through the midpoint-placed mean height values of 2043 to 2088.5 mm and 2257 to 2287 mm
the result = -0.03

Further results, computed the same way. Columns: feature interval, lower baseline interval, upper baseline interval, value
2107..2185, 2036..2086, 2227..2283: -0.05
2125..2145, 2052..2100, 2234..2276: -0.06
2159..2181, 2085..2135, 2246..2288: -0.03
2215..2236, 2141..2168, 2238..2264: 0.03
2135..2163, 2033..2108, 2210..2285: -0.06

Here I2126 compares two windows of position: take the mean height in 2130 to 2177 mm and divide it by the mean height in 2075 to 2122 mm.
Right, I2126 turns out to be 1.08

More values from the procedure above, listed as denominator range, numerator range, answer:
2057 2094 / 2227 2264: 1.18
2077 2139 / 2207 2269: 1.10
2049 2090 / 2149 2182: 1.13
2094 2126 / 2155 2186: 1.05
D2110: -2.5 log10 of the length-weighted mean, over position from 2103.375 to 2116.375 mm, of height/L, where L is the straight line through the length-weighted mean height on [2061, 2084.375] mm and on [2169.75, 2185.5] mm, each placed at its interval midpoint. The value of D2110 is -0.03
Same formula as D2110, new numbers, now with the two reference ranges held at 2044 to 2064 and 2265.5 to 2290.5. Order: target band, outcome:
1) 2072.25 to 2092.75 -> -0.01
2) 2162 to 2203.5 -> -0.07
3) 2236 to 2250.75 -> -0.07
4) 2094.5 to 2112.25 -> -0.04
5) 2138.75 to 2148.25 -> -0.09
